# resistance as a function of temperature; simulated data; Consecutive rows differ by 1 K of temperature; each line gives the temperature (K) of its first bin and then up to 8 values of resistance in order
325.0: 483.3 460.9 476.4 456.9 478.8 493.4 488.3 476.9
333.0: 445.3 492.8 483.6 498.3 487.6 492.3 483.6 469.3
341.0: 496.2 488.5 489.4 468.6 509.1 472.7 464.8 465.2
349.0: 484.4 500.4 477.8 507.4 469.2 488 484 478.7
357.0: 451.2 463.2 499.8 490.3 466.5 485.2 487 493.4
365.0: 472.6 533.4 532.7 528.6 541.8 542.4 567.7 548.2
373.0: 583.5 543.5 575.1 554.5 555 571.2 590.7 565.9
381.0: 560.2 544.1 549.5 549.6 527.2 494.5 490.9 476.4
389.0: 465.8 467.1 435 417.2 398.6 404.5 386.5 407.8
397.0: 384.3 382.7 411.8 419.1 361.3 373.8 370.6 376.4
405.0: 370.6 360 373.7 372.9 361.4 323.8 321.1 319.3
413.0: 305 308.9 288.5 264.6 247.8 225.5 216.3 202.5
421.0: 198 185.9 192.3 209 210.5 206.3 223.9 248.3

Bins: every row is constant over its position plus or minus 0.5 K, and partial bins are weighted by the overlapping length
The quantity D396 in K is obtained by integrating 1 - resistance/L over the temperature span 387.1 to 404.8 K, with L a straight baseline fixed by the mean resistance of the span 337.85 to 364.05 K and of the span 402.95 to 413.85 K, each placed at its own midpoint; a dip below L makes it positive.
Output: -1.5 K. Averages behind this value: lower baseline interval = 482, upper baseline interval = 348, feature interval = 409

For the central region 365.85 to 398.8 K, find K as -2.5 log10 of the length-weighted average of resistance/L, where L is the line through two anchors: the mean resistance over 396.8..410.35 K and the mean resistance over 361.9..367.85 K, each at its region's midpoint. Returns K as -0.13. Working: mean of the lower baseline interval 503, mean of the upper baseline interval 375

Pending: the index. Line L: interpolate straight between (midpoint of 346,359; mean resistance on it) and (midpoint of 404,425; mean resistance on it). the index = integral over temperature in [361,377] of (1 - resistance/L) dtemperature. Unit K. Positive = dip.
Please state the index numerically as -4.0 K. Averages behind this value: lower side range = 479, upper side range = 283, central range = 531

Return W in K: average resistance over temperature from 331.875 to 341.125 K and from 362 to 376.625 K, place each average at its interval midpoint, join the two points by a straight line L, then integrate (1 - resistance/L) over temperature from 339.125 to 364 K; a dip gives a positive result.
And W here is 1.2 K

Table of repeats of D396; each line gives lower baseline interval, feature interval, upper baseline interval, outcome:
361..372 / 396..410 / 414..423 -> -2.7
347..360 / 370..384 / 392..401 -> -4.0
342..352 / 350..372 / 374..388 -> 0.4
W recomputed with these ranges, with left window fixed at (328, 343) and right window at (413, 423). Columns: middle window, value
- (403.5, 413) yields -2.9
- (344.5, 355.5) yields -1.1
